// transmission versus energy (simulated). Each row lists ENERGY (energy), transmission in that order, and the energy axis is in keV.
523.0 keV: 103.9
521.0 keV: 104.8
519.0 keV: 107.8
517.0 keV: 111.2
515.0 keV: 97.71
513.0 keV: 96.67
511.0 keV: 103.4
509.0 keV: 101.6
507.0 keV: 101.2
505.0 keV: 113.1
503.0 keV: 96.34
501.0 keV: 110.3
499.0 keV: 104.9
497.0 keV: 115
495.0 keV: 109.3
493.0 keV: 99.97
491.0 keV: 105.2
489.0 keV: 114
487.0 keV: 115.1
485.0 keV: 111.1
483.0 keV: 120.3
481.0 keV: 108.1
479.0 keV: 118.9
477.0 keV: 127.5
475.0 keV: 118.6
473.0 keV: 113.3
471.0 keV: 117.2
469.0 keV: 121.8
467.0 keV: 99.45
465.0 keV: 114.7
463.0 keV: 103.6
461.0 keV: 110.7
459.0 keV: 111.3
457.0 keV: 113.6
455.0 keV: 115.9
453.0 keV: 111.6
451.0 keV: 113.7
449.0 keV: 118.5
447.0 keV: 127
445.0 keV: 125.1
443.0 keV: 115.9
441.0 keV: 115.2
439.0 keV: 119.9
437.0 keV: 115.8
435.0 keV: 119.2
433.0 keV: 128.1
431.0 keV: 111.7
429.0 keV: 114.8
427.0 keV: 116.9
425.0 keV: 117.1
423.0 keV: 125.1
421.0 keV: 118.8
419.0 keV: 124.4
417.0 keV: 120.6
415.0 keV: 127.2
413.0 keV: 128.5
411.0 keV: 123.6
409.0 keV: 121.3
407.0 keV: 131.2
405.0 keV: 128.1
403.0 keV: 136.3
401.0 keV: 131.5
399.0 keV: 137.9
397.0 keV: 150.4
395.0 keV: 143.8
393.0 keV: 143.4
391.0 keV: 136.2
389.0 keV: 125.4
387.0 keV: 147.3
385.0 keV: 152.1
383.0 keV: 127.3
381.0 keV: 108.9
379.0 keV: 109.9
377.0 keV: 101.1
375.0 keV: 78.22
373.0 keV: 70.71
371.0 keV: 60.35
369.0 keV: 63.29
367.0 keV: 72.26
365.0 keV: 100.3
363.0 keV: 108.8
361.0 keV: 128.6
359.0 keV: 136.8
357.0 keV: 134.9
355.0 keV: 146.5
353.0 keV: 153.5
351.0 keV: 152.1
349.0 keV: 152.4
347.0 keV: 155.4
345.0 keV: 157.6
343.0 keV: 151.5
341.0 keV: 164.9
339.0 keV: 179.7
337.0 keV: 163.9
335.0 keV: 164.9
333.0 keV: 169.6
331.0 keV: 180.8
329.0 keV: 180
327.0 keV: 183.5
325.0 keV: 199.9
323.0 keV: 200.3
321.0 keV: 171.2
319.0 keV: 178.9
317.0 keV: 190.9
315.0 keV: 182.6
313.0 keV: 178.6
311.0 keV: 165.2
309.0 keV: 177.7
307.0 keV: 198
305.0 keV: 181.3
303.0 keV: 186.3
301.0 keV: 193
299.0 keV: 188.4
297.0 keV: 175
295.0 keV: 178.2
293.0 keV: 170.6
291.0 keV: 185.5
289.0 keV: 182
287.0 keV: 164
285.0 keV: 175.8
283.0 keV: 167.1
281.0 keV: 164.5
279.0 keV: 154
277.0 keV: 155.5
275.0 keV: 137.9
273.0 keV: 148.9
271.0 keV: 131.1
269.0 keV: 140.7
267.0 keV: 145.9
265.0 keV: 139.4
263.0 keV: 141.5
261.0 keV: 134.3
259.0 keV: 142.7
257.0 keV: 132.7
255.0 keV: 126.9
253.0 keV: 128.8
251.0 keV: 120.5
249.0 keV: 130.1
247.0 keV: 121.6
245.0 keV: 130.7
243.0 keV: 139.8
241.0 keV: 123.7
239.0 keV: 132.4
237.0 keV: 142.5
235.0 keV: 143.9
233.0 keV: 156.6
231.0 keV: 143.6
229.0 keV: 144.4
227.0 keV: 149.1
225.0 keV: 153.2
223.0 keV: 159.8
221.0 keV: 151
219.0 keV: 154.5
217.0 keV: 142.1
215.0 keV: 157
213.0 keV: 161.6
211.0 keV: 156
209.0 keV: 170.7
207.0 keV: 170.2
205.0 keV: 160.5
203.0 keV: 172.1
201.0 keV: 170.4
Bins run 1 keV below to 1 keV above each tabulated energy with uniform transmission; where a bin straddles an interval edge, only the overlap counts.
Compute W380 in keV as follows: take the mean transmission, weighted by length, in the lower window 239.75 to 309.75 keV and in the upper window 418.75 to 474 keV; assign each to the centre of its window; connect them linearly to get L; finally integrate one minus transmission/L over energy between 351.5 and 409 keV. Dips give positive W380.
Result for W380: 4.5 keV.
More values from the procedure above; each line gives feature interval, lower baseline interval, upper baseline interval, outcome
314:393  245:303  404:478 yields -2.8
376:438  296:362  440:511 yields 5.7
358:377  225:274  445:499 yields 5.1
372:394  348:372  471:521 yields -0.4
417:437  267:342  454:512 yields 1.7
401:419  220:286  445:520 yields -0.9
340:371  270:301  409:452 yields 3.2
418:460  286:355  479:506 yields 3.8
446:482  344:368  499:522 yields -0.6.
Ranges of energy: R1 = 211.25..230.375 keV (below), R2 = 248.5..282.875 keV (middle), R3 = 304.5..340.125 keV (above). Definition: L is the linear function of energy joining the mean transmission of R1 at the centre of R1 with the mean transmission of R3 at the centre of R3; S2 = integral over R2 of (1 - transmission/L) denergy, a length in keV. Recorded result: 5.1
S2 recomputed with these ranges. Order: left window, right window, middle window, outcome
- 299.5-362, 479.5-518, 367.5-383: 6.7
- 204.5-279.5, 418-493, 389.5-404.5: -1.9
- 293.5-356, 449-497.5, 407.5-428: 2.0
